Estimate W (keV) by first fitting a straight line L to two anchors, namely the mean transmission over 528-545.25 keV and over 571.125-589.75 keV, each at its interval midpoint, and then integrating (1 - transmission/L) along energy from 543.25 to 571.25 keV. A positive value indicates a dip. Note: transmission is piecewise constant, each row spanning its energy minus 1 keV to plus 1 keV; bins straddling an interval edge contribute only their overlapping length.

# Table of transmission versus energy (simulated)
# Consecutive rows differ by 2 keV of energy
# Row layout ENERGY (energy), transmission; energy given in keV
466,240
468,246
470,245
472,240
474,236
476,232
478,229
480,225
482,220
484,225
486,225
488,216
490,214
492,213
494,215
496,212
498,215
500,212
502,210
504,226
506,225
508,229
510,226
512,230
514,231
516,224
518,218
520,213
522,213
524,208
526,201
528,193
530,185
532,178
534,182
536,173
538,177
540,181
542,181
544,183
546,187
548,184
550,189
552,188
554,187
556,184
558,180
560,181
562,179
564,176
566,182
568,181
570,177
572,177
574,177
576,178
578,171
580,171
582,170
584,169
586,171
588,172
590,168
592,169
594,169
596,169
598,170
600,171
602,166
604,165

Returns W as -0.9 keV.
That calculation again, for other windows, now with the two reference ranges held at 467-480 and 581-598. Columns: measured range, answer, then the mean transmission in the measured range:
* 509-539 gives 0.7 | 203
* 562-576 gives 0.2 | 178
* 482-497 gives 0.7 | 217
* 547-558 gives 0.3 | 186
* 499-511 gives -0.1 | 221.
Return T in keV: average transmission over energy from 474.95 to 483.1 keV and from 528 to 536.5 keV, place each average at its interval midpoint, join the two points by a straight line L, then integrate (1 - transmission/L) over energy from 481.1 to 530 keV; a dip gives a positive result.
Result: -3.12 keV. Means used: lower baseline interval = 227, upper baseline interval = 181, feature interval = 217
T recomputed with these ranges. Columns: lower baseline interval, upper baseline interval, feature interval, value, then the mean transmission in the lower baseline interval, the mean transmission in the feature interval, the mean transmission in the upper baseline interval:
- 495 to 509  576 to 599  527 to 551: 1.8 keV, 218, 183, 170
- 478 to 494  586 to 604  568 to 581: 0.2 keV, 220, 176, 169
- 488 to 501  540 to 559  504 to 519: -1.6 keV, 214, 226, 185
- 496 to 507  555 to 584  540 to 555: 0.4 keV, 217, 185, 177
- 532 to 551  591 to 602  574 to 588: 0.1 keV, 182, 172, 169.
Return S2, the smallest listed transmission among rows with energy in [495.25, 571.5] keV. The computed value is 173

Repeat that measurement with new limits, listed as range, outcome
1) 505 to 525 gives 208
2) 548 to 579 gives 171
